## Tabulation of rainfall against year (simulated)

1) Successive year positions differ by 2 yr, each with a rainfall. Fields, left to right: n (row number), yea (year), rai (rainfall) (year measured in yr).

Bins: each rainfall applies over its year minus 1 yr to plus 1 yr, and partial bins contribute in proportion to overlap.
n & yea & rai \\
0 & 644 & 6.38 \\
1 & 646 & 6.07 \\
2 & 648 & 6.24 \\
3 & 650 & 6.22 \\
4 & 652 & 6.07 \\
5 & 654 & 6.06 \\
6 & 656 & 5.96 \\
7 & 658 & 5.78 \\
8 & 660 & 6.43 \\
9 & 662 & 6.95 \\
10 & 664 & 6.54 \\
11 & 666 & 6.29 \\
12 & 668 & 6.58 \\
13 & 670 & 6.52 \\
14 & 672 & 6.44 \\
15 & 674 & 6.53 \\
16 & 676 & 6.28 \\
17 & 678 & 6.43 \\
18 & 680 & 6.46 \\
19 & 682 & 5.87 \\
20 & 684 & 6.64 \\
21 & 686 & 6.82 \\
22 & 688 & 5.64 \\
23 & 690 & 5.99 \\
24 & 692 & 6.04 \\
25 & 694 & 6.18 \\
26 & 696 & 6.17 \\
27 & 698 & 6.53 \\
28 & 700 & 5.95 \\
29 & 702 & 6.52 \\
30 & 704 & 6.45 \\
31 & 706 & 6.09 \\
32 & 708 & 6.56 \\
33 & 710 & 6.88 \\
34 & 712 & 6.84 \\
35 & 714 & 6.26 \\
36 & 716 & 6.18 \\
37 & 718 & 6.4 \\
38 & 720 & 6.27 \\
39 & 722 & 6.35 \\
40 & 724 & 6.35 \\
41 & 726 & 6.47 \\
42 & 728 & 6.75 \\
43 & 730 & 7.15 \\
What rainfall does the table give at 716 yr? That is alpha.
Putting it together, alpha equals 6.18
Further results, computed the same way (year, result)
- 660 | 6.43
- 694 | 6.18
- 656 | 5.96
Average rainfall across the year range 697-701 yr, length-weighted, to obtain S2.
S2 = 6.24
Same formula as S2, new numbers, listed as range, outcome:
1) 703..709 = 6.37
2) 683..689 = 6.37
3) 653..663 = 6.24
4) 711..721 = 6.39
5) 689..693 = 6.02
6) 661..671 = 6.58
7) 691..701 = 6.17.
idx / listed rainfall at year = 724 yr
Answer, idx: 6.35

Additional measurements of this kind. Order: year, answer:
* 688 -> 5.64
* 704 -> 6.45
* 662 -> 6.95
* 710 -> 6.88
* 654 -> 6.06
